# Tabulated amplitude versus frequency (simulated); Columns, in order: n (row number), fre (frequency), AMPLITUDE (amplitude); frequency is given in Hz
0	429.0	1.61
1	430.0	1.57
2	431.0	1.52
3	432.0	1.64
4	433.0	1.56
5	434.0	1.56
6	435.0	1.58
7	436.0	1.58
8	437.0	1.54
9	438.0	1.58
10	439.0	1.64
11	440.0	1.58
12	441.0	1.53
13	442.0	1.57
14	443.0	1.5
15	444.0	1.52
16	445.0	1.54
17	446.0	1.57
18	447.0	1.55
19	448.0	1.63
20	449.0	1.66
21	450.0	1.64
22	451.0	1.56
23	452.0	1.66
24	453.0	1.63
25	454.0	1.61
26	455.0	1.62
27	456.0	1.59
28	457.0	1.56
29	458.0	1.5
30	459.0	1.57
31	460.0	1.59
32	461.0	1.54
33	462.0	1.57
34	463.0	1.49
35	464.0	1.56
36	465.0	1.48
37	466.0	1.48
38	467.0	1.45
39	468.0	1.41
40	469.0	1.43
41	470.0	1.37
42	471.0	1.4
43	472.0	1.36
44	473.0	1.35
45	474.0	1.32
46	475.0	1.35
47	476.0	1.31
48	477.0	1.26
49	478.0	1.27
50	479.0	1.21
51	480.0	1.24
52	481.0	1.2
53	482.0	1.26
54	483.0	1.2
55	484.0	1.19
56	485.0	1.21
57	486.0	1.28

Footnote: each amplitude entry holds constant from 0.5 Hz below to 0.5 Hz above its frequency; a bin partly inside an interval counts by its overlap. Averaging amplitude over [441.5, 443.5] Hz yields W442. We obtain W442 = 1.54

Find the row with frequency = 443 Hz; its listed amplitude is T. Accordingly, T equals 1.5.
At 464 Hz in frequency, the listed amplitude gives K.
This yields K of 1.56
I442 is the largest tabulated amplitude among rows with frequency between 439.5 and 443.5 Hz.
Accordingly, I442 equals 1.58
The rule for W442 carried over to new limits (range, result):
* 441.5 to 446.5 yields 1.54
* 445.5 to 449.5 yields 1.6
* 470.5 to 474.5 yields 1.36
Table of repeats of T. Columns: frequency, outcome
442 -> 1.57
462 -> 1.57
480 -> 1.24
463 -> 1.49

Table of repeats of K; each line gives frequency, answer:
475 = 1.35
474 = 1.32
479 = 1.21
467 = 1.45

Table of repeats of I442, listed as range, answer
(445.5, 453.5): 1.66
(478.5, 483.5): 1.26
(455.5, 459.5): 1.59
